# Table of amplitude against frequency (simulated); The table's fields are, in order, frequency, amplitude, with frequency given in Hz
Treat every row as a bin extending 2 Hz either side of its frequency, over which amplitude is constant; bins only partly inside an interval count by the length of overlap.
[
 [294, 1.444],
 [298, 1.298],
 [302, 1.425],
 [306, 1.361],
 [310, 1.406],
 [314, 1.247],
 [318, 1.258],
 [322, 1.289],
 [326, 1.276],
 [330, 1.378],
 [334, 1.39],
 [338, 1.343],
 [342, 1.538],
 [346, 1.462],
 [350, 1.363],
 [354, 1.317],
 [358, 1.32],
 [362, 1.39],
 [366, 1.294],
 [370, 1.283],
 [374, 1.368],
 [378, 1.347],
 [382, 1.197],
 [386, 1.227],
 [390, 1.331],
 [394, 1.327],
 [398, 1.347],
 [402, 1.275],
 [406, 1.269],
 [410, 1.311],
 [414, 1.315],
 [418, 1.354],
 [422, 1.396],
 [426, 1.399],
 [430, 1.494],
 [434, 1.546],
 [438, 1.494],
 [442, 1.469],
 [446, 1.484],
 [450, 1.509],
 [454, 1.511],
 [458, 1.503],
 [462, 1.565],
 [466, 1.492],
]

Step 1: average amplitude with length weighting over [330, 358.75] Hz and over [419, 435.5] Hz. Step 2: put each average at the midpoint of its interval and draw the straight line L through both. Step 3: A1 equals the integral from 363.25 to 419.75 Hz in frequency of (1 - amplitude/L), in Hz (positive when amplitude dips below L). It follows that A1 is 4.8 Hz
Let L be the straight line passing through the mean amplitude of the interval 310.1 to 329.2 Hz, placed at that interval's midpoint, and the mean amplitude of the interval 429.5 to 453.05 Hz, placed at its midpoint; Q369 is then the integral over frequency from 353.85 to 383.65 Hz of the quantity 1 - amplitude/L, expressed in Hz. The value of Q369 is 1.2 Hz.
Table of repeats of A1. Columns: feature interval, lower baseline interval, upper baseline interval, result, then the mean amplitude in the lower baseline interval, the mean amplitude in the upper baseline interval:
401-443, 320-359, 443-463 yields 2.23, 1.37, 1.51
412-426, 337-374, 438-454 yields 0.90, 1.37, 1.49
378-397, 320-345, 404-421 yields 0.74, 1.37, 1.32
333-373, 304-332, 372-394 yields -1.94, 1.32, 1.3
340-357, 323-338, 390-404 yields -0.98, 1.34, 1.32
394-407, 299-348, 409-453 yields 1.04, 1.36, 1.44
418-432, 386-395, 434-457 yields 0.08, 1.31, 1.5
